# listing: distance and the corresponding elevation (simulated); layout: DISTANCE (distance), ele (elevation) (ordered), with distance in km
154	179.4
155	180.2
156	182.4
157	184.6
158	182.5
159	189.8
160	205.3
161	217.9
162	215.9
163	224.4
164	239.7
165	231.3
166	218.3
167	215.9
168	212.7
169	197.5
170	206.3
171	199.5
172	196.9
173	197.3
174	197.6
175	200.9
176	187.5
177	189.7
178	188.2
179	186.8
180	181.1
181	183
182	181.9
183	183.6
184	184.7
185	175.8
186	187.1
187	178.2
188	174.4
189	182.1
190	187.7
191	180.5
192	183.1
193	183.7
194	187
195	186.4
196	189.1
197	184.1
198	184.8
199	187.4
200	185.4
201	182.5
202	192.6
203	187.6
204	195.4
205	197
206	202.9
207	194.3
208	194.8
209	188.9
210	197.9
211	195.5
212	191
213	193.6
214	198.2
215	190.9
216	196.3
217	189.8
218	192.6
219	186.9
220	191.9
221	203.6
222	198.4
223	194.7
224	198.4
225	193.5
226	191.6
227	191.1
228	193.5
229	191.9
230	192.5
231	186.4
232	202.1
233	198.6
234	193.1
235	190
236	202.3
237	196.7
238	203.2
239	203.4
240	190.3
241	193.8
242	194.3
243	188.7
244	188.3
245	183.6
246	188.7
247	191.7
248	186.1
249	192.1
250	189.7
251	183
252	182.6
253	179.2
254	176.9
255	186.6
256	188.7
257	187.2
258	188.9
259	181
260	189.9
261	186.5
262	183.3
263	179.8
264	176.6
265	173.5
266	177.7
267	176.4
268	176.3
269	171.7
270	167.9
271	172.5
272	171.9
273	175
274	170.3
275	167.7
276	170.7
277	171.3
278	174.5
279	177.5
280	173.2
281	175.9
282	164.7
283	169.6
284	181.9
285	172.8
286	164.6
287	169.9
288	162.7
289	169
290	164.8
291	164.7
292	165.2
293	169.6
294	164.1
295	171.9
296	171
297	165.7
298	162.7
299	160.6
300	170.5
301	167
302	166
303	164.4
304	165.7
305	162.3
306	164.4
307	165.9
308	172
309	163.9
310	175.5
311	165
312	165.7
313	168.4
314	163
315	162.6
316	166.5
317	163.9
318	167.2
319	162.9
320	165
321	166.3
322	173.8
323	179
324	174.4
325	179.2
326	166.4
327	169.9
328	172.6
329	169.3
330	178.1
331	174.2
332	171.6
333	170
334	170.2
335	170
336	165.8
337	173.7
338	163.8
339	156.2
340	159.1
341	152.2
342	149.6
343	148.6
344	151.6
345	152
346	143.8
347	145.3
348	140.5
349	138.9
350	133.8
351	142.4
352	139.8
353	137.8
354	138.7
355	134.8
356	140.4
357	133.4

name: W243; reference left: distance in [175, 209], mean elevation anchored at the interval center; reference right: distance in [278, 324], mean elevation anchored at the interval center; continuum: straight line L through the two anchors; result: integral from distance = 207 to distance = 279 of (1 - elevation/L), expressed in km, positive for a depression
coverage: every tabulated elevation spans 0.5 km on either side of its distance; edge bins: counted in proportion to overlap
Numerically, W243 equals -3.8 km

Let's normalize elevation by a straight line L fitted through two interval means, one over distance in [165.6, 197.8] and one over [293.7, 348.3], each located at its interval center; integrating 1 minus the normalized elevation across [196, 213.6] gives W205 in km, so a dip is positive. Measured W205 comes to -0.5 km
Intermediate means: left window 190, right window 165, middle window 191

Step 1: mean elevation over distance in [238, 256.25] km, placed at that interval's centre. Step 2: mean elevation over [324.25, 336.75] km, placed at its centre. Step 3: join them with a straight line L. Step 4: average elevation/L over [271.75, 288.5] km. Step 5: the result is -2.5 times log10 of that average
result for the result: 0.06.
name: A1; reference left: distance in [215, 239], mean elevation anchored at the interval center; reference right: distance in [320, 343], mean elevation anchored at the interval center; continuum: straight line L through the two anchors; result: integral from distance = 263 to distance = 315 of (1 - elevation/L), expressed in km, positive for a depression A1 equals 2.8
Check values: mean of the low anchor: 195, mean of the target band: 169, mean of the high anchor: 168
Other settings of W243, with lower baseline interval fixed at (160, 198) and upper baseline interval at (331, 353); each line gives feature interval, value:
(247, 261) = -0.8 km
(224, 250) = -1.8 km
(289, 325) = -0.9 km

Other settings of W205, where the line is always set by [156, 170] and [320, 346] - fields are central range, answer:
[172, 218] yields 2.80 km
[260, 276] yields 0.62 km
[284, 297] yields 0.64 km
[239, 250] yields -0.11 km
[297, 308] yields 0.53 km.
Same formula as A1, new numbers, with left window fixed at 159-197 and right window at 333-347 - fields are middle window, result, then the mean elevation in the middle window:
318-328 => -0.53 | 171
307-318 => -0.14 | 167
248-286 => -0.63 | 178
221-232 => -0.59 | 194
